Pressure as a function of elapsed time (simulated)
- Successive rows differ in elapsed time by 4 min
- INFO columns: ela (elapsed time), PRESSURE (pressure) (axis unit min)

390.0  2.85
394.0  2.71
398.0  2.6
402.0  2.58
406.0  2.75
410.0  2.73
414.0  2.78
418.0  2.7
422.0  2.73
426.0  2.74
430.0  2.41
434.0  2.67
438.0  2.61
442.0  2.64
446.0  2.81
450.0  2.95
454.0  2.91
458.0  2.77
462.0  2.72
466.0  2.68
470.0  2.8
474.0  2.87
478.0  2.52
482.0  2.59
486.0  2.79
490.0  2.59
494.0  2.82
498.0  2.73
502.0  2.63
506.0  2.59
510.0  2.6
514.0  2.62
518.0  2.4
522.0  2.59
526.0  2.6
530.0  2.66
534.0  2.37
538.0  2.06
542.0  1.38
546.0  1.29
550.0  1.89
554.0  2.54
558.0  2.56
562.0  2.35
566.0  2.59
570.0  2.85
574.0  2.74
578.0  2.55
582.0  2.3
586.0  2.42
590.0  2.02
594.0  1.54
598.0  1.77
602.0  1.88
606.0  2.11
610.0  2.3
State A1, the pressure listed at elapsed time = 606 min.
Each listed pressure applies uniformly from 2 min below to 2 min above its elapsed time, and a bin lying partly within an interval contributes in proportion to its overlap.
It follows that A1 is 2.11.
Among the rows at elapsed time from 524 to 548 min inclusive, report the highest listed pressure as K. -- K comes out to 2.66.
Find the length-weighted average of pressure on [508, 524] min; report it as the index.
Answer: 2.55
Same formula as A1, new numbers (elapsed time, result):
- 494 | 2.82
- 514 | 2.62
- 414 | 2.78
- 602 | 1.88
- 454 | 2.91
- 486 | 2.79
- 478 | 2.52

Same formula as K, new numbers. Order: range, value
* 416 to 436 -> 2.74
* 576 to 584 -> 2.55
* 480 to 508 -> 2.82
